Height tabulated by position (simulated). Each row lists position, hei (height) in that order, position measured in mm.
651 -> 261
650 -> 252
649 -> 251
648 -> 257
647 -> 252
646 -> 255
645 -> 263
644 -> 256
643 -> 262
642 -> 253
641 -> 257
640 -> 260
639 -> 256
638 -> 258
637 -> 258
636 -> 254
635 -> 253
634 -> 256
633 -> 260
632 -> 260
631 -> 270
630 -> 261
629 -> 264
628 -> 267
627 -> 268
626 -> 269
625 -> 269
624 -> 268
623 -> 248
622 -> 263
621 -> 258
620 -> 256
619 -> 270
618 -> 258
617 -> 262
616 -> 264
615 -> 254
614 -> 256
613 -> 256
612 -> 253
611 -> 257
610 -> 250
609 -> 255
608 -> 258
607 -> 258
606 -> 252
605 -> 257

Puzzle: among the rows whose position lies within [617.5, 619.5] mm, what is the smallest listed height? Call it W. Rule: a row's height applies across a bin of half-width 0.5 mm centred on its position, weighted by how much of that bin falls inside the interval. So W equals 258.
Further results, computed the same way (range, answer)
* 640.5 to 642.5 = 253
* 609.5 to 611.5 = 250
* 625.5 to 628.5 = 267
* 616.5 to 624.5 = 248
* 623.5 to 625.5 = 268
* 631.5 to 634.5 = 256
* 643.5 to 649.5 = 251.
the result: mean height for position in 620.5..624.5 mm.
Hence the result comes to 259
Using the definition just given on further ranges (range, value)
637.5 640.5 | 258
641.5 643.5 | 258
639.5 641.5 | 258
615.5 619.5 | 264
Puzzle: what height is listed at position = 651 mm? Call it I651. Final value 261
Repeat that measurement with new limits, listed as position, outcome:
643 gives 262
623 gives 248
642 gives 253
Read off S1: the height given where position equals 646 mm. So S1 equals 255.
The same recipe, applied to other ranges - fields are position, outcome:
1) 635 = 253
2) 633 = 260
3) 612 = 253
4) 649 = 251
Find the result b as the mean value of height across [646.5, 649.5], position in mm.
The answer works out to 253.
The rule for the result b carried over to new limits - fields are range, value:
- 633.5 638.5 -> 256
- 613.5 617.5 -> 259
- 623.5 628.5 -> 268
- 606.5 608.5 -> 258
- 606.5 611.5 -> 256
